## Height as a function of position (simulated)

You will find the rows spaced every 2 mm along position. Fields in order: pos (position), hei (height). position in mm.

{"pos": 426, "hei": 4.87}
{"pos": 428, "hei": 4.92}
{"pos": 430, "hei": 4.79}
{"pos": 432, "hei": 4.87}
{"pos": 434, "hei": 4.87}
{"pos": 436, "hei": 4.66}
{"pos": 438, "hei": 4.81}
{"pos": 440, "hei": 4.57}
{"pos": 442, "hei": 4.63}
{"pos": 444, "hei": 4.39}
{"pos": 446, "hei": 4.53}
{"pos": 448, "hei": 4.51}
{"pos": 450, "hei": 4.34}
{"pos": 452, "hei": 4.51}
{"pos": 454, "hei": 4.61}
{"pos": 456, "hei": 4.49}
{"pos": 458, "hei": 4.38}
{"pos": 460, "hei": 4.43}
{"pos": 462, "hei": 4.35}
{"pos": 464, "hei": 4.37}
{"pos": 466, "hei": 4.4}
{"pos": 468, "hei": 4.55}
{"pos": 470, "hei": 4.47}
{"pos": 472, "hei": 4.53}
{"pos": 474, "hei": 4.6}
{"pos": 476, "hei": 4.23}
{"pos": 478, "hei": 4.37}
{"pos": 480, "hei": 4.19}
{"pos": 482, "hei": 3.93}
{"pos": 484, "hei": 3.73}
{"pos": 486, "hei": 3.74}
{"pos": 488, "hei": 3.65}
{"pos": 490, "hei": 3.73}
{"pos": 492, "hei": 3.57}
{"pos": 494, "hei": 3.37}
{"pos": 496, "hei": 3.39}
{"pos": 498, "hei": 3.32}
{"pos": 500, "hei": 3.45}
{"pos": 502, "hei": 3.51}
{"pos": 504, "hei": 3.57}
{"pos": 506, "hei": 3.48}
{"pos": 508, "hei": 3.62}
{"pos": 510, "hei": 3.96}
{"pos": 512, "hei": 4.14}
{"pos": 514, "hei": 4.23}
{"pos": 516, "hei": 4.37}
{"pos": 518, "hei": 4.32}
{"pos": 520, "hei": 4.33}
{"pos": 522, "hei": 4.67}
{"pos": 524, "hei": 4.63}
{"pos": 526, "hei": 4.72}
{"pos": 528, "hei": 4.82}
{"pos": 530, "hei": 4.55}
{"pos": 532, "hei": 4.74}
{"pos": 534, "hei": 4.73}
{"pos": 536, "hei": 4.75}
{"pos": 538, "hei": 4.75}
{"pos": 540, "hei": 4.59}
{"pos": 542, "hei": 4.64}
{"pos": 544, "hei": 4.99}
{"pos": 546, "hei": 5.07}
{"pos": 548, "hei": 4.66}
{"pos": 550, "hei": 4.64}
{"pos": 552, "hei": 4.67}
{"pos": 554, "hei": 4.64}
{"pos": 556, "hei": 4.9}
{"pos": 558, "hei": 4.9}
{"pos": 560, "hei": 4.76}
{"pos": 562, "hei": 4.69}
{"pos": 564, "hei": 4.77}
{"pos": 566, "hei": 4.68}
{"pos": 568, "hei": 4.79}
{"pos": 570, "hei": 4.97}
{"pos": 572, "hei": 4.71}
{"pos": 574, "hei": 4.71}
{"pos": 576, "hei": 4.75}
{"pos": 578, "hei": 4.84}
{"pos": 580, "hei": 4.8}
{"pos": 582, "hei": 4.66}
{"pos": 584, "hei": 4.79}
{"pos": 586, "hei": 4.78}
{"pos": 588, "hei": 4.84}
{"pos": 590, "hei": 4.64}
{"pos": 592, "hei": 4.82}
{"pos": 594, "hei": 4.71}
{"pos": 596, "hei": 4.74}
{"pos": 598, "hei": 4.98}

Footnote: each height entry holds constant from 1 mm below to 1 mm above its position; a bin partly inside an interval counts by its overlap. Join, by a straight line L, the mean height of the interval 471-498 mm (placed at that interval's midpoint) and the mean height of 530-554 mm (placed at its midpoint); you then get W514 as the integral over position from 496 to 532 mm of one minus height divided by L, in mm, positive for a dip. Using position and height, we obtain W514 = 2.03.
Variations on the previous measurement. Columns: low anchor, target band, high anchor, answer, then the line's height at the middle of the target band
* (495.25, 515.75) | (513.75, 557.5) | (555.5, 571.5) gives -4.1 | 4.27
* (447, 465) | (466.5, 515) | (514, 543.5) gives 6.7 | 4.52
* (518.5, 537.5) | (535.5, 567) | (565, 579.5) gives -0.2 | 4.72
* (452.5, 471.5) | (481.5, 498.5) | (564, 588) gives 3.5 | 4.53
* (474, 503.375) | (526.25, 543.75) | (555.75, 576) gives -1.4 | 4.37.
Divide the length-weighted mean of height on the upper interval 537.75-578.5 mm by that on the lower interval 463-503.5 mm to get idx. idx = 1.2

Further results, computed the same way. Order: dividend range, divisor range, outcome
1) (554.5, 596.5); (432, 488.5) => 1.08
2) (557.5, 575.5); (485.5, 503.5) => 1.36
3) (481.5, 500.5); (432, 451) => 0.78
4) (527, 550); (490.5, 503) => 1.38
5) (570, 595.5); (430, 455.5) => 1.03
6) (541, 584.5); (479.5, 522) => 1.25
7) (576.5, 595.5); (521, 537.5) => 1.01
